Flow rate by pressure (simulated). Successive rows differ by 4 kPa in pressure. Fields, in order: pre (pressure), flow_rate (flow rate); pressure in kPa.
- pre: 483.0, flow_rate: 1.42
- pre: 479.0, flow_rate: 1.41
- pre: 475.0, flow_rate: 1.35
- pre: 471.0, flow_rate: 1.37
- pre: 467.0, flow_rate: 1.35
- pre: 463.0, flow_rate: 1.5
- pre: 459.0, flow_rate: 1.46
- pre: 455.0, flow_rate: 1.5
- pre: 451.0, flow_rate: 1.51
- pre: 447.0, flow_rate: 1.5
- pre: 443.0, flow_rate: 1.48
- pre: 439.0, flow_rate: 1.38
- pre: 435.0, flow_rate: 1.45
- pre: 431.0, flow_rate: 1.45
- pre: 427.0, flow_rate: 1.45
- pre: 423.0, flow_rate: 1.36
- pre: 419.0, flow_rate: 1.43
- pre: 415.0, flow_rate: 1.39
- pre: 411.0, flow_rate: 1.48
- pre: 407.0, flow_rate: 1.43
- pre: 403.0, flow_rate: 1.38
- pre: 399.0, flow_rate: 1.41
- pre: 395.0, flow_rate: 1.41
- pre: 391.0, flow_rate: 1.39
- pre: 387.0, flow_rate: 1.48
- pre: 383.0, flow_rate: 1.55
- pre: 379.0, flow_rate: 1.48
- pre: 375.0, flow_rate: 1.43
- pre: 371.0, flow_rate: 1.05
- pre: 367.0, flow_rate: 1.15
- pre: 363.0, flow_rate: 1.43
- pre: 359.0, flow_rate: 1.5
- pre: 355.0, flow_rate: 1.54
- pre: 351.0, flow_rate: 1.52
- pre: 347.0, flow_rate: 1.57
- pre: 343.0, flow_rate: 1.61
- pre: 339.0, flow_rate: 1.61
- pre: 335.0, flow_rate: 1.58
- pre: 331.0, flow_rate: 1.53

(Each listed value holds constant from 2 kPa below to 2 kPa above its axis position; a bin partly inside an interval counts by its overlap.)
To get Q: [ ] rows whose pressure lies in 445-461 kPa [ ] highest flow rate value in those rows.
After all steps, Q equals 1.51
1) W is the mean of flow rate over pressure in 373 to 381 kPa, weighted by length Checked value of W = 1.46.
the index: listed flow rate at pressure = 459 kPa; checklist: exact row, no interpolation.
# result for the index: 1.46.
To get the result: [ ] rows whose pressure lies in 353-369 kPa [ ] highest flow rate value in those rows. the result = 1.54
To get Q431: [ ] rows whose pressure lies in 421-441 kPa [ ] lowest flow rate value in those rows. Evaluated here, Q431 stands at 1.36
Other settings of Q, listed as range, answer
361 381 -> 1.48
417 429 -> 1.45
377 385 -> 1.55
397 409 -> 1.43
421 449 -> 1.5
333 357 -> 1.61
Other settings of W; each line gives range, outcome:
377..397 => 1.46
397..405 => 1.4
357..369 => 1.36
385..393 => 1.44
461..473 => 1.41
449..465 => 1.49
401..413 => 1.43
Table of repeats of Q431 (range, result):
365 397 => 1.05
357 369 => 1.15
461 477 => 1.35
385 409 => 1.38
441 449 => 1.48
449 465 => 1.46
